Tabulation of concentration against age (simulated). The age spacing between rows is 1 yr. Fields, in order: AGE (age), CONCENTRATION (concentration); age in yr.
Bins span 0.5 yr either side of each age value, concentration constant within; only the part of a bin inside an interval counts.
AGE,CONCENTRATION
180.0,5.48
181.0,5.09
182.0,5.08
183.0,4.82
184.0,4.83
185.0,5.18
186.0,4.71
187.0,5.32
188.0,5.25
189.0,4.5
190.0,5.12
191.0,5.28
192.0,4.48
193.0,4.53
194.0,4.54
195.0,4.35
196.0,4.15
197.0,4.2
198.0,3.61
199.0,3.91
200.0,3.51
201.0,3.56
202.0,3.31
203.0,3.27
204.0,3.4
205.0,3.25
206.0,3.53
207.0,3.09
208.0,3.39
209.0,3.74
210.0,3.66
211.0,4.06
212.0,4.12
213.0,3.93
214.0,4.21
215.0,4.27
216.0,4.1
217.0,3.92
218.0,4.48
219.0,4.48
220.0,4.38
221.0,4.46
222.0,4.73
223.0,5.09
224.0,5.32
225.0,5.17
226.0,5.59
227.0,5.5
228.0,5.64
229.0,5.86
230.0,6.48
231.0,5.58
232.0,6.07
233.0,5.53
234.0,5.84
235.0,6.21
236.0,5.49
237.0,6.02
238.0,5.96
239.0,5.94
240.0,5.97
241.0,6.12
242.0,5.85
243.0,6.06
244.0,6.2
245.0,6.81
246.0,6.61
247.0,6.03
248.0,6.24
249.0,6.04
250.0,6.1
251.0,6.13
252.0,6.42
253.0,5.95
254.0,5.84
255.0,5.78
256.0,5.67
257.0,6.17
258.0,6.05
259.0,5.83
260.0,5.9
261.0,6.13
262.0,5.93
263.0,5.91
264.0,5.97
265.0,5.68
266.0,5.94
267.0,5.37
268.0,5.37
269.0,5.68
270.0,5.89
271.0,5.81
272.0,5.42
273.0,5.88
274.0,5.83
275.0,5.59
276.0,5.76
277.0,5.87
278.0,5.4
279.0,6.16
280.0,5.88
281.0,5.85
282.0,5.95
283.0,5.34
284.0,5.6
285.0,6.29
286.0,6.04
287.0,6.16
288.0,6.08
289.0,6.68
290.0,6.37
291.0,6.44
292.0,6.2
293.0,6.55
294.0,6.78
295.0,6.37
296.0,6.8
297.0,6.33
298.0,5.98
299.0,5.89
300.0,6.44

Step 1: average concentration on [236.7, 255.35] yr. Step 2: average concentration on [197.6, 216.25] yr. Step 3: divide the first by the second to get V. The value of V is 1.66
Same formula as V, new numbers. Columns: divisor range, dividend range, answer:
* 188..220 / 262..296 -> 1.48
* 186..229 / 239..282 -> 1.37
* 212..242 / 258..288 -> 1.11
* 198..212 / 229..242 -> 1.68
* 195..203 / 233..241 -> 1.57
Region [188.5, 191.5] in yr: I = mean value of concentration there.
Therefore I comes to 4.97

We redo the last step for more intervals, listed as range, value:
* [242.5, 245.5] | 6.36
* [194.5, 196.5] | 4.25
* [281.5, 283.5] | 5.64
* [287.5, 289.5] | 6.38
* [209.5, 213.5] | 3.94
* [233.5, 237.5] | 5.89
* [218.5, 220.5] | 4.43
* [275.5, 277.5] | 5.81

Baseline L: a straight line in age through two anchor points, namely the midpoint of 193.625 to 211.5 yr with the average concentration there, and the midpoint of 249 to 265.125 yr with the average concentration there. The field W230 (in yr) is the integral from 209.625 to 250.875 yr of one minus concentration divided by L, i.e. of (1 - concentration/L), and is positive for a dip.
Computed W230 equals -4.28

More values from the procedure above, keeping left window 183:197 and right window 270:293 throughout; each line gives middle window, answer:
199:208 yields 2.8 yr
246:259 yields -1.1 yr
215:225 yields 1.1 yr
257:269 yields -0.3 yr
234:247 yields -1.6 yr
